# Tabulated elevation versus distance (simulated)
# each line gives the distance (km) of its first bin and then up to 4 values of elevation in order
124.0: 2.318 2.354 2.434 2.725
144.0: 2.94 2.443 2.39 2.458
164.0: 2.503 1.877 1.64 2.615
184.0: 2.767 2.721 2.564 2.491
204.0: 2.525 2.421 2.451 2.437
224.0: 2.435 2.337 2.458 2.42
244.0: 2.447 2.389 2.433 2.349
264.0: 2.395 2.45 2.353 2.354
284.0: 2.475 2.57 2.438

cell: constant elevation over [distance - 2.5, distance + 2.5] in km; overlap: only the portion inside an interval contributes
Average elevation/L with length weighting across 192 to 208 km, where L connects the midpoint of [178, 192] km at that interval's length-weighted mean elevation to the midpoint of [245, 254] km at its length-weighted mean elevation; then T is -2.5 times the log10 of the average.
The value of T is 0.05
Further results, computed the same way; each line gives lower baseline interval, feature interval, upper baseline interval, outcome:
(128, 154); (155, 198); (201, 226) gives 0.05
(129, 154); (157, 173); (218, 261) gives 0.15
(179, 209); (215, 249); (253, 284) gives 0.03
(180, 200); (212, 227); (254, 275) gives 0.05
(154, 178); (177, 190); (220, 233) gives -0.20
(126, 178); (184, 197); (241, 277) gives -0.12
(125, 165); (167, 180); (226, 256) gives 0.25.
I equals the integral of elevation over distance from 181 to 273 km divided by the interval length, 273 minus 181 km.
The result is 2.47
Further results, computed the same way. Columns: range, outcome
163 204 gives 2.4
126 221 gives 2.46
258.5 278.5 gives 2.39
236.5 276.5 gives 2.4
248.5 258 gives 2.41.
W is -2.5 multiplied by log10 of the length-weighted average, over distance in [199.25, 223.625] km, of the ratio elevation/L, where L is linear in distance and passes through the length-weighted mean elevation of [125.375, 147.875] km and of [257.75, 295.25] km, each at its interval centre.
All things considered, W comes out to 0.02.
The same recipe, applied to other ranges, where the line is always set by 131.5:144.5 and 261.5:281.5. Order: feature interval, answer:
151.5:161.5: 0.09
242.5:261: 0.01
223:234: 0.04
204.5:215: 0.03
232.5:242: 0.01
